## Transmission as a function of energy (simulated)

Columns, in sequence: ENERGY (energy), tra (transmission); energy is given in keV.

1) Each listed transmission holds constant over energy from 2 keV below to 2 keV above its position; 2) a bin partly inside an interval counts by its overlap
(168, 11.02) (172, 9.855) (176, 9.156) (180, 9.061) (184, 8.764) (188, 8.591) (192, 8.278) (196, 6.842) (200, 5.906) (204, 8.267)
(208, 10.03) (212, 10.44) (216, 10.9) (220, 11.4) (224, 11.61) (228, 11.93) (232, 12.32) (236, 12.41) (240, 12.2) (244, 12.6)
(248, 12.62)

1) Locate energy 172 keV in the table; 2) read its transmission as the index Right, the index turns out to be 9.855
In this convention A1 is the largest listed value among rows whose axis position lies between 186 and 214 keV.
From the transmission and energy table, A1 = 10.44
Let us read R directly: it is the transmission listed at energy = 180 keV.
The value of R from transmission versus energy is 9.061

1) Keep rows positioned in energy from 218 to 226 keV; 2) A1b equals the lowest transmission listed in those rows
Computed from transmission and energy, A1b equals 11.4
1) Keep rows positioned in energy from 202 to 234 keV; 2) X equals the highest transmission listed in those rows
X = 12.32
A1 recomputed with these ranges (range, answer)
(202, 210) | 10.03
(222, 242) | 12.41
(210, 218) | 10.9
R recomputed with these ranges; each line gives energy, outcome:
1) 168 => 11.02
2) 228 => 11.93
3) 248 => 12.62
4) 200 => 5.906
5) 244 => 12.6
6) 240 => 12.2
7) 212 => 10.44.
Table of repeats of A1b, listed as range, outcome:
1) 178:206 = 5.906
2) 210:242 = 10.44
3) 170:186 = 8.764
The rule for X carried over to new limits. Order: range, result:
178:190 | 9.061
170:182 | 9.855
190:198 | 8.278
